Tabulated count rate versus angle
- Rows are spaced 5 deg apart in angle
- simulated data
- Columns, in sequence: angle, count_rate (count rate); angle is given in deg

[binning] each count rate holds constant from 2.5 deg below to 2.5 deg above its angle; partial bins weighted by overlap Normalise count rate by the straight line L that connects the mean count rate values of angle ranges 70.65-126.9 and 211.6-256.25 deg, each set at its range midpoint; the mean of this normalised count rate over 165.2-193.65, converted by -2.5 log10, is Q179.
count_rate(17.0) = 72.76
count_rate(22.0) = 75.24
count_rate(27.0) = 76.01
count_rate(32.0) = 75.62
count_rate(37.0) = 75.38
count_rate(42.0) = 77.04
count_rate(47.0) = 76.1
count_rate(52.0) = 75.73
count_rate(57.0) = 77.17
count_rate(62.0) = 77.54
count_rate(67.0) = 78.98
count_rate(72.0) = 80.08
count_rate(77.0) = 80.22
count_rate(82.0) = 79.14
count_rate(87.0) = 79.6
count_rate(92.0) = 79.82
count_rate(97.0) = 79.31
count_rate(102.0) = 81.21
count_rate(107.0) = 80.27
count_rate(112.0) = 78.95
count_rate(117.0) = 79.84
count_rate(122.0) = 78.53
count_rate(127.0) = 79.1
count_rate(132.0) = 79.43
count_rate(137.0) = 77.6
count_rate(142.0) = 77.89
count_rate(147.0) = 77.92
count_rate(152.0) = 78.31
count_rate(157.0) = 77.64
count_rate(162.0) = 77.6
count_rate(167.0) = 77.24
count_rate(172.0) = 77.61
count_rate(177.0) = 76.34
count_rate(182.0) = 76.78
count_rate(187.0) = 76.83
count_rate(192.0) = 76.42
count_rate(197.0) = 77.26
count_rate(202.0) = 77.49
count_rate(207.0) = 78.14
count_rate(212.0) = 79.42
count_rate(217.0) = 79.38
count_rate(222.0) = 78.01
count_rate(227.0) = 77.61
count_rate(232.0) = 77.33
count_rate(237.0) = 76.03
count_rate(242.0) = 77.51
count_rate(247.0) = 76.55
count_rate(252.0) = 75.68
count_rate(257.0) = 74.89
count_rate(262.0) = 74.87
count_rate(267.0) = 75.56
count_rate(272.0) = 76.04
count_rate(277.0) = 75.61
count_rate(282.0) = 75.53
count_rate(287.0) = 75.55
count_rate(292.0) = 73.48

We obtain 0.02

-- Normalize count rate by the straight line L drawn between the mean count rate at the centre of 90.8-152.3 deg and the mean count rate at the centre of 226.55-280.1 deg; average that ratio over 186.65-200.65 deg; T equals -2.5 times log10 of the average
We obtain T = 0.01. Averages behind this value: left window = 79.1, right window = 76.1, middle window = 76.9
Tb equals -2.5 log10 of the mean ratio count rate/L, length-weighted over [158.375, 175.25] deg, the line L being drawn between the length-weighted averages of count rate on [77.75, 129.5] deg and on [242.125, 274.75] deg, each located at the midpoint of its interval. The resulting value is 0.01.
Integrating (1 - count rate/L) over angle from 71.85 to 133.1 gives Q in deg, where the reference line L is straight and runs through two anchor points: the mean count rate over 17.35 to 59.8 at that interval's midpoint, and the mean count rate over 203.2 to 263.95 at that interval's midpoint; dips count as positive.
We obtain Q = -2.7 deg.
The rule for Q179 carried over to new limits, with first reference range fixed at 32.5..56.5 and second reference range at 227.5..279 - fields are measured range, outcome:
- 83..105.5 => -0.05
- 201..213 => -0.03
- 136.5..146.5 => -0.02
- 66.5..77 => -0.05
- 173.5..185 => -0.01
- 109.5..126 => -0.04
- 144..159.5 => -0.03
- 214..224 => -0.04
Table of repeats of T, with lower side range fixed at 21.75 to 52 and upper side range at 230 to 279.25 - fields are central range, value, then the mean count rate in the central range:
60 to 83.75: -0.05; 79.2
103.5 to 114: -0.05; 79.8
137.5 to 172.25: -0.03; 77.7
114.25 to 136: -0.04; 79.1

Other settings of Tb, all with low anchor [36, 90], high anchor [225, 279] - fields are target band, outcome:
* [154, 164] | -0.01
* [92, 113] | -0.03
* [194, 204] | -0.01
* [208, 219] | -0.04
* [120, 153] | -0.02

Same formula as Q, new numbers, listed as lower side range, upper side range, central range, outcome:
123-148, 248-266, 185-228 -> -0.71 deg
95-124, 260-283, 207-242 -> -0.54 deg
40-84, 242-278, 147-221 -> -0.99 deg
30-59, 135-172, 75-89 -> -0.53 deg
